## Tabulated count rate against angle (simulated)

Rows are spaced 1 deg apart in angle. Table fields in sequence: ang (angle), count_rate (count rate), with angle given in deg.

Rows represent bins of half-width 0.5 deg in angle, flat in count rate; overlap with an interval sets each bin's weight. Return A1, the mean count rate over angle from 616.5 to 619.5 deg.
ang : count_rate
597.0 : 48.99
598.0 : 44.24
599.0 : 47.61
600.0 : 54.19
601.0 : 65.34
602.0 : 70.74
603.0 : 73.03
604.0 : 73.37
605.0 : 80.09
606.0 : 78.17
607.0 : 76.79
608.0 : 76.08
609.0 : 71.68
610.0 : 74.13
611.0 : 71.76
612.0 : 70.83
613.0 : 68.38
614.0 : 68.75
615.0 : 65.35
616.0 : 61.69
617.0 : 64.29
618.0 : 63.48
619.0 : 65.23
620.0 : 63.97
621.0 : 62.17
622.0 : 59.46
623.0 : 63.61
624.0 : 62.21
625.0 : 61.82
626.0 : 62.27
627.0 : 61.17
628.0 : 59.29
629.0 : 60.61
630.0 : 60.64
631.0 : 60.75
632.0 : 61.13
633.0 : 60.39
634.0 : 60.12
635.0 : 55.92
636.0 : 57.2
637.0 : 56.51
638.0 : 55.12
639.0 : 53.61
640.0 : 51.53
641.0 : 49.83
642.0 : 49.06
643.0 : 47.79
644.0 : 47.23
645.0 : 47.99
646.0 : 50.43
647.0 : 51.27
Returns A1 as 64.3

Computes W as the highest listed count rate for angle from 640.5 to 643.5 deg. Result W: 49.83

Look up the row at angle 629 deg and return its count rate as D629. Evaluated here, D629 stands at 60.61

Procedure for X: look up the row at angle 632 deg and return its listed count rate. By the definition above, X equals 61.13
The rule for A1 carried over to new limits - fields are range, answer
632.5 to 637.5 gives 58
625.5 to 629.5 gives 60.8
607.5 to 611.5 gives 73.4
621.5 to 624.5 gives 61.8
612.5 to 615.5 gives 67.5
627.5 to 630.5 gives 60.2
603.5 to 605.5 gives 76.7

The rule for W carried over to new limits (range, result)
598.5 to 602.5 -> 70.74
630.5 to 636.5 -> 61.13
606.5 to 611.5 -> 76.79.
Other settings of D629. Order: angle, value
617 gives 64.29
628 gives 59.29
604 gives 73.37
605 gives 80.09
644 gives 47.23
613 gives 68.38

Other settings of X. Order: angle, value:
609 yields 71.68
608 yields 76.08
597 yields 48.99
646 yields 50.43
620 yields 63.97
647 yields 51.27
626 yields 62.27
